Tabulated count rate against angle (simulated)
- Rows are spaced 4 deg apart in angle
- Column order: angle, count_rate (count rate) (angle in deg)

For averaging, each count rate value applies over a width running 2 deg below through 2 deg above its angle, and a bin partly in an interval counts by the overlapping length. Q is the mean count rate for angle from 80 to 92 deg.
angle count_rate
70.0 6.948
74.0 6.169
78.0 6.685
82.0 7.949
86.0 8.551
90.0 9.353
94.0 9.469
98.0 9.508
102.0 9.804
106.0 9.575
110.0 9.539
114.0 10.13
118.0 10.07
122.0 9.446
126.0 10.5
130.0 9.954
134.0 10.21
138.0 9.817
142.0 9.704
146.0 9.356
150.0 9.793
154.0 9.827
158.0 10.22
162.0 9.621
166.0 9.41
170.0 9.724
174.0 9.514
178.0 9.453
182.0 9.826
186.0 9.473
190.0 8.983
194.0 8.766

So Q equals 8.62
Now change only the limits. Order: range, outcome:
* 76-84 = 7.32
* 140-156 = 9.67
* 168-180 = 9.56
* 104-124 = 9.75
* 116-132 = 9.99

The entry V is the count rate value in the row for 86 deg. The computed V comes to 8.551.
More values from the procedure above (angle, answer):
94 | 9.469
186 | 9.473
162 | 9.621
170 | 9.724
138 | 9.817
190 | 8.983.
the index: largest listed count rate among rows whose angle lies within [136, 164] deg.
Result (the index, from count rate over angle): 10.22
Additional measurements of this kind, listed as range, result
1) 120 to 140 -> 10.5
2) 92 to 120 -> 10.13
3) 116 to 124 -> 10.07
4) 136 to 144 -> 9.817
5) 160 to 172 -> 9.724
